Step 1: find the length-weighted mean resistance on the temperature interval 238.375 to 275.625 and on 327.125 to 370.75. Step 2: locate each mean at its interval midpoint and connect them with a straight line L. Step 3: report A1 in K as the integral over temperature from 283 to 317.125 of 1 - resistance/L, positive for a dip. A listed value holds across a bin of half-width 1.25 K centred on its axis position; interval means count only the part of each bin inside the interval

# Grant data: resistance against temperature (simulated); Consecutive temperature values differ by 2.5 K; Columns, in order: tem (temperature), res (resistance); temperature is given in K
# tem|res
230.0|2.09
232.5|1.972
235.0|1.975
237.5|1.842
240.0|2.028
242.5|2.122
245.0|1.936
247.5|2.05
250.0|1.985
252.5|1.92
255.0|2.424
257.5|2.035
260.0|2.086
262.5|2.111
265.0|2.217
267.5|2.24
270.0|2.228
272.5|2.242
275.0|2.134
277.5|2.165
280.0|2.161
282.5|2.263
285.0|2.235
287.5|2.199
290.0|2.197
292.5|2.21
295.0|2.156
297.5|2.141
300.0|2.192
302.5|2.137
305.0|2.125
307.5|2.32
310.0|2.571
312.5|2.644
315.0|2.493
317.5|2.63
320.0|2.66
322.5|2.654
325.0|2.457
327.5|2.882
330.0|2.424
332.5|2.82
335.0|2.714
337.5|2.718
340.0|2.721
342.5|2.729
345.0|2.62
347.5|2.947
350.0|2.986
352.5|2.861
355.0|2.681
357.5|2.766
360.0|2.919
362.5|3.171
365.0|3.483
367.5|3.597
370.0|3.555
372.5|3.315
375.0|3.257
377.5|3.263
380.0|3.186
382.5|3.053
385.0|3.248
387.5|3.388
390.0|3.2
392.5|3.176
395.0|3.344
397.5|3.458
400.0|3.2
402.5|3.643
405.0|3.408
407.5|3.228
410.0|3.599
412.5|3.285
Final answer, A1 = 2.8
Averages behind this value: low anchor 2.11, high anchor 2.92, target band 2.29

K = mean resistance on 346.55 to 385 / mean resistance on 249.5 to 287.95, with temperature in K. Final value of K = 1.4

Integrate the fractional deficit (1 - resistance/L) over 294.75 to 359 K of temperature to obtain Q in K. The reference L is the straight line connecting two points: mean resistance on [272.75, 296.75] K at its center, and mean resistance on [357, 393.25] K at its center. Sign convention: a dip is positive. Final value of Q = 2.4 K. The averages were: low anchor 2.19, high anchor 3.25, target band 2.59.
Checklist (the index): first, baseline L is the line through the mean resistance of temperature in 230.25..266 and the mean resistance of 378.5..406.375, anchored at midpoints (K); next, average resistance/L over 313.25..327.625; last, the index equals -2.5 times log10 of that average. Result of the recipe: 0.03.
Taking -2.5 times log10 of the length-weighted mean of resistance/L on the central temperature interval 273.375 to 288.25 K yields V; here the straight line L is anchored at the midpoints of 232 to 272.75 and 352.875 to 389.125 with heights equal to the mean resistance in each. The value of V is 0.07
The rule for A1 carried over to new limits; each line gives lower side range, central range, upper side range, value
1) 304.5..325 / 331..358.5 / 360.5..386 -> 1.36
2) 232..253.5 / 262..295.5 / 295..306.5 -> -1.79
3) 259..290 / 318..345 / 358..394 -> 1.13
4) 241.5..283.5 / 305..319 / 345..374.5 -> 0.69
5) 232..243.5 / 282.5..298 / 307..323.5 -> 1.22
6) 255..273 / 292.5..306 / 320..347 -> 1.54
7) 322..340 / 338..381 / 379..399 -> -1.33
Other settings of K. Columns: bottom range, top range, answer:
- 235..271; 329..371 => 1.40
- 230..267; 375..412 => 1.61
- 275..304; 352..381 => 1.46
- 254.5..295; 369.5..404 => 1.51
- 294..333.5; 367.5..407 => 1.35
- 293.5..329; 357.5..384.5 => 1.34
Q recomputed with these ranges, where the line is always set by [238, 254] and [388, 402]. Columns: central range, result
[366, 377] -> -1.2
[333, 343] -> 0.3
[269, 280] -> 0.3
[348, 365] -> 0.1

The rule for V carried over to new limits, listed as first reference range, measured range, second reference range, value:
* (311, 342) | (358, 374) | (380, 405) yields -0.09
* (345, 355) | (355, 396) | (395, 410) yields -0.04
